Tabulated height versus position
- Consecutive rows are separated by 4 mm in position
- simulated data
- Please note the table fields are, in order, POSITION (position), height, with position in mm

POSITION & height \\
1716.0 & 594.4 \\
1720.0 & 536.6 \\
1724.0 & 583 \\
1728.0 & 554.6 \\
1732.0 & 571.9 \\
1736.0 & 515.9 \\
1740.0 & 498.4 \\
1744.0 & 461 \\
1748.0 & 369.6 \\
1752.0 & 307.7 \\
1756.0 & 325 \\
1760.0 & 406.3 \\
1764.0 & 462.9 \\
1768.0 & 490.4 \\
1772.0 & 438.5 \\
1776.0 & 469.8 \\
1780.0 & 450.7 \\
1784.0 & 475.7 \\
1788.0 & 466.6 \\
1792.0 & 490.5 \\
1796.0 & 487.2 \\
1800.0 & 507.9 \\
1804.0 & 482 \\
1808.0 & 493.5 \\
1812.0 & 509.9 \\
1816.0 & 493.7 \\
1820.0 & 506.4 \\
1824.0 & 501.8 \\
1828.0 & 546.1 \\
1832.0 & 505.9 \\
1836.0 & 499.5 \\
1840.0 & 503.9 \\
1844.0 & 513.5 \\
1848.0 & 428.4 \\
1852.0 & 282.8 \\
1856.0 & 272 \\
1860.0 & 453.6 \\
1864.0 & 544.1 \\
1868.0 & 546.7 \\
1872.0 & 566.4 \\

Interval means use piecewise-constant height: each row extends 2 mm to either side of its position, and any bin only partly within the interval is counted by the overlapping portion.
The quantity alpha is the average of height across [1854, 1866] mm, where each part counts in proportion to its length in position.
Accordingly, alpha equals 423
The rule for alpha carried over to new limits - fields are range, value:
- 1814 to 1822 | 500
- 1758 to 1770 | 453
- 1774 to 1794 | 471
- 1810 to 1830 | 512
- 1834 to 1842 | 502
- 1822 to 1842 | 511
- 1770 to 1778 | 454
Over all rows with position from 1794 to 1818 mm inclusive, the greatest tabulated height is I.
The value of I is 509.9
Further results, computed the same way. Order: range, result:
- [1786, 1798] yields 490.5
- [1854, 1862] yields 453.6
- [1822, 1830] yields 546.1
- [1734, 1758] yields 515.9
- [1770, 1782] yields 469.8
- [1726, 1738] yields 571.9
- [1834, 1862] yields 513.5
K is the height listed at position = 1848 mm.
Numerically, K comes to 428.4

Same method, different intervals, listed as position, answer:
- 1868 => 546.7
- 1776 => 469.8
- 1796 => 487.2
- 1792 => 490.5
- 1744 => 461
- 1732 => 571.9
